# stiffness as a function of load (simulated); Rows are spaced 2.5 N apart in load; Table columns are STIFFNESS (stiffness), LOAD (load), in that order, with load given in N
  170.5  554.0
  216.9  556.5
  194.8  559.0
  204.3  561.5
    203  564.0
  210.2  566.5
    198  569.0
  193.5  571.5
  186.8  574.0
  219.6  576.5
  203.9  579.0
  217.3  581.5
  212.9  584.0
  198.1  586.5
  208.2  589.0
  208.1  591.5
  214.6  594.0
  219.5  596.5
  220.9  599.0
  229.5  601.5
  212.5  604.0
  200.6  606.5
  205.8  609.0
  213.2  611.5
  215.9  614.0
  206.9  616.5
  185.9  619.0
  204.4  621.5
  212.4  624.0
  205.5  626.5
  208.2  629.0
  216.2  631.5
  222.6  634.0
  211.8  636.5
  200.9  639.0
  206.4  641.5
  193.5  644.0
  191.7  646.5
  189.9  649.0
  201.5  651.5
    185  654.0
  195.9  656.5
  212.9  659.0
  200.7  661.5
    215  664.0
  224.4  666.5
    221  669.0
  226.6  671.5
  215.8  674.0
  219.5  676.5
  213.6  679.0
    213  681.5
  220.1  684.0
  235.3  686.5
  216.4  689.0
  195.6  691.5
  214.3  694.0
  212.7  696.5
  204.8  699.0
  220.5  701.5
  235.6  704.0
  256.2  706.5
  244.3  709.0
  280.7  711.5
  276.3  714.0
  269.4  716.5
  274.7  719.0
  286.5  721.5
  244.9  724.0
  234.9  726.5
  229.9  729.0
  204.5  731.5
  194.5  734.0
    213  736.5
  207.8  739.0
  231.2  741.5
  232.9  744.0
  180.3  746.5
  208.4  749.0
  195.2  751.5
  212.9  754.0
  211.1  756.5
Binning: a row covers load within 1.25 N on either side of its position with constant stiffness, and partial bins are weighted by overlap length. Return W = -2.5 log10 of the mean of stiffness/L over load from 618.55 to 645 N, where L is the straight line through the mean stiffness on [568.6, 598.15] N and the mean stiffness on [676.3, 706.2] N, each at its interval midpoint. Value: 0.03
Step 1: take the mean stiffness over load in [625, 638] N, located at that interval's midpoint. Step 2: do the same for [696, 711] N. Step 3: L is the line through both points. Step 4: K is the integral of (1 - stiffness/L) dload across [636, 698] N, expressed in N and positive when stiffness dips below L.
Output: 3.7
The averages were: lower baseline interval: 213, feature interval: 209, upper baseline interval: 232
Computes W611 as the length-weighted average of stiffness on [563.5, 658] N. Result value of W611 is 206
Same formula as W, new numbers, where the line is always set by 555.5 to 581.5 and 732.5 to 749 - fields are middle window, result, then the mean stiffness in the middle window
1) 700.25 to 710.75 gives -0.16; 241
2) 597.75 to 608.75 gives -0.05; 215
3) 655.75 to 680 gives -0.04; 215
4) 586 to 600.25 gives -0.04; 212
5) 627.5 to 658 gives 0.02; 202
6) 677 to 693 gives -0.04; 216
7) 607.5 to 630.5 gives -0.01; 207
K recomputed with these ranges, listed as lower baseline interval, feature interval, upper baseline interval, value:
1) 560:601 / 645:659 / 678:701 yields 1.1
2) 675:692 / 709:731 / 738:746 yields -4.0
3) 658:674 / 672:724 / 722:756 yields -4.5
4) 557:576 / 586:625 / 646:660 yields -2.3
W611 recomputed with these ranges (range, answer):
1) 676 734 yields 234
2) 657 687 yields 217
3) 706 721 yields 268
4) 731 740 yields 205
